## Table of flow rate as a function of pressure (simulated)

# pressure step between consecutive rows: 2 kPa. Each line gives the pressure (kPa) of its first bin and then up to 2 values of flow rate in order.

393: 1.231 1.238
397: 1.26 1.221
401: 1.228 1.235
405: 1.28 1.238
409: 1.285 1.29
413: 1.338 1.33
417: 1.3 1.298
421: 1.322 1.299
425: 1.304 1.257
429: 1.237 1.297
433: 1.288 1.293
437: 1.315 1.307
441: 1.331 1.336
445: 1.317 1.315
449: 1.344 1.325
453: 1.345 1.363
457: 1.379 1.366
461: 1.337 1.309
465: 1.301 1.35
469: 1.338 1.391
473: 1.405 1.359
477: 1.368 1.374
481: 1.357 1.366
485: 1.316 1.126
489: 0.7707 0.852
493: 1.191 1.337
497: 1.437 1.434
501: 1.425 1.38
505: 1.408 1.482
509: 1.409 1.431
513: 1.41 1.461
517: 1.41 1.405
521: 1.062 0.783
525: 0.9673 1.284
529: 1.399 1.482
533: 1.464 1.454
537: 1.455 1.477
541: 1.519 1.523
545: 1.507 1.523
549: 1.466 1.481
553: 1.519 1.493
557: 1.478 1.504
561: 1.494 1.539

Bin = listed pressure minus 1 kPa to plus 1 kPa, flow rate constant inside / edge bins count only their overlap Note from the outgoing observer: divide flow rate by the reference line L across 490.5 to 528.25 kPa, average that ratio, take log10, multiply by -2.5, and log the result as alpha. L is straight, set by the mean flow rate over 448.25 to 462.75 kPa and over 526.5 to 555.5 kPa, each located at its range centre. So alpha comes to 0.10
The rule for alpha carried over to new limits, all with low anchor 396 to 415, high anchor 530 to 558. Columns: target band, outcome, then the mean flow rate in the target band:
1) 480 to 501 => 0.145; 1.23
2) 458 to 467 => 0.022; 1.33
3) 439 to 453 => 0.004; 1.33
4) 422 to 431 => 0.020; 1.28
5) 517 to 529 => 0.254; 1.15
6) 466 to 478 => 0.004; 1.37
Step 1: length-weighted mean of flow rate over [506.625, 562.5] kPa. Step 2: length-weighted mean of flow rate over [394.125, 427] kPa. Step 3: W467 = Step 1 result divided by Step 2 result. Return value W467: 1.1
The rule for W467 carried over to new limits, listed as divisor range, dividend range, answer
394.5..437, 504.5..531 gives 1.02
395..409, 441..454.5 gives 1.07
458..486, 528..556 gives 1.10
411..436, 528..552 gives 1.14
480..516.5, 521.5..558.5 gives 1.07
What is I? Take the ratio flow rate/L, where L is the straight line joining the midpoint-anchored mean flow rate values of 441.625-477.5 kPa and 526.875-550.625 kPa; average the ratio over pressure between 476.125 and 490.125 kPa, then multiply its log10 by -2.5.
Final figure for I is 0.12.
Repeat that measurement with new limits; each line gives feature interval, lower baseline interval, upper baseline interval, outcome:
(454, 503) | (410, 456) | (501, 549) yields 0.03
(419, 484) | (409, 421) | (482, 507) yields -0.04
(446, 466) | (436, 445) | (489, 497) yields -0.06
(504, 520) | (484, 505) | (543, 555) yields -0.08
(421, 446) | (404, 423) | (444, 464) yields 0.02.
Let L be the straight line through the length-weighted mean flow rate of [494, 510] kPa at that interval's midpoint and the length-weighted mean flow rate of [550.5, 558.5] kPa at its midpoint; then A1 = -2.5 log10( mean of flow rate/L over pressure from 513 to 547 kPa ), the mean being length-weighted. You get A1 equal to 0.08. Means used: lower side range 1.41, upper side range 1.49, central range 1.36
